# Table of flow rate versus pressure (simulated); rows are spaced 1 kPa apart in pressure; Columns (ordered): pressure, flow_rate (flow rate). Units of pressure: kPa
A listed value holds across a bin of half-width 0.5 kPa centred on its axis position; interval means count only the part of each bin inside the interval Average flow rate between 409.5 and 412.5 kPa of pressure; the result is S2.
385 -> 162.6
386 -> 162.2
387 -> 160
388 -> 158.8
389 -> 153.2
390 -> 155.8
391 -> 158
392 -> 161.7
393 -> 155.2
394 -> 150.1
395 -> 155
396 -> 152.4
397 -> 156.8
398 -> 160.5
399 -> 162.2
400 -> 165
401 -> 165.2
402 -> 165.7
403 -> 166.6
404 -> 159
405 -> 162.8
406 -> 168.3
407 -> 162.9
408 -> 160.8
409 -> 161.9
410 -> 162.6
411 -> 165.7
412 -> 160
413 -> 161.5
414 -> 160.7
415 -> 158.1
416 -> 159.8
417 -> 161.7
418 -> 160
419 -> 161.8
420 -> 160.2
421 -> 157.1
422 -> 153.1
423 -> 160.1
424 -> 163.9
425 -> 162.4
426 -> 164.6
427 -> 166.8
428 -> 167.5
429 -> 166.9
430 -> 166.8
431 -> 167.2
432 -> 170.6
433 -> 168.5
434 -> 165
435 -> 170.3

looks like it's 163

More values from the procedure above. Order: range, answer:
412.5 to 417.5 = 160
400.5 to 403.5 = 166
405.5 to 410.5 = 163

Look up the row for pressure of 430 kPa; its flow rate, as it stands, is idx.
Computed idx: 166.8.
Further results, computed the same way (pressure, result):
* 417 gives 161.7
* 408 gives 160.8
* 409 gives 161.9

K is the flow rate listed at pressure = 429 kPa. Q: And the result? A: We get 166.9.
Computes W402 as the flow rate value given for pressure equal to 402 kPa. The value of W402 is 165.7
